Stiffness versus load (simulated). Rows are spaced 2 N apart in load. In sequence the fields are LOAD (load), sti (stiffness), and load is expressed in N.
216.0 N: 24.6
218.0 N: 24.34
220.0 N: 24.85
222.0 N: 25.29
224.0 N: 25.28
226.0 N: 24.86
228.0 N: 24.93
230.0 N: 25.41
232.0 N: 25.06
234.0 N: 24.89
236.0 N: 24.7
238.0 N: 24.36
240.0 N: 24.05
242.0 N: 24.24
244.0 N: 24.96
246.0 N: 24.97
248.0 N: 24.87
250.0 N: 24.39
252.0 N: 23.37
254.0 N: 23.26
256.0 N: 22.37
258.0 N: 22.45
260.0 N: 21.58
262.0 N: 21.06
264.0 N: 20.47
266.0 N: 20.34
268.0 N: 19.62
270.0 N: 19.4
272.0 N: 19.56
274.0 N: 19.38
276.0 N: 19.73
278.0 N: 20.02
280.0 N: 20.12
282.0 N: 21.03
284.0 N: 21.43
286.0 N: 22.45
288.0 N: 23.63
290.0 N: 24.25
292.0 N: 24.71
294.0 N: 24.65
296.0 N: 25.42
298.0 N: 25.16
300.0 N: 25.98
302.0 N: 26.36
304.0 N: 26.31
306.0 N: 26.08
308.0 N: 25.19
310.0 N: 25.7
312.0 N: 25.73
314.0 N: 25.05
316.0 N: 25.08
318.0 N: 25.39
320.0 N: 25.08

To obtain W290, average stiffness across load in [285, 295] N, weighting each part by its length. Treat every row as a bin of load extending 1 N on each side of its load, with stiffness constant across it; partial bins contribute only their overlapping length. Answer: 23.9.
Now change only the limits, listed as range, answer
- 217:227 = 24.9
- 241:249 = 24.8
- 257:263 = 21.7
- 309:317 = 25.4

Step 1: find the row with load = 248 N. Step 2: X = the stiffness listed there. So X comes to 24.87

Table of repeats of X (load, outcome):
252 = 23.37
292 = 24.71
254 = 23.26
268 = 19.62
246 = 24.97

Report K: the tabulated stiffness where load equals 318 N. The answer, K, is 25.39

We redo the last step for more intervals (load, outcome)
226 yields 24.86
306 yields 26.08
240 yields 24.05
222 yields 25.29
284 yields 21.43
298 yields 25.16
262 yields 21.06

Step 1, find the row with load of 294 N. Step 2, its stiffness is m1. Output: 24.65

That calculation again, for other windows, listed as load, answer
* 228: 24.93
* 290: 24.25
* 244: 24.96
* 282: 21.03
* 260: 21.58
